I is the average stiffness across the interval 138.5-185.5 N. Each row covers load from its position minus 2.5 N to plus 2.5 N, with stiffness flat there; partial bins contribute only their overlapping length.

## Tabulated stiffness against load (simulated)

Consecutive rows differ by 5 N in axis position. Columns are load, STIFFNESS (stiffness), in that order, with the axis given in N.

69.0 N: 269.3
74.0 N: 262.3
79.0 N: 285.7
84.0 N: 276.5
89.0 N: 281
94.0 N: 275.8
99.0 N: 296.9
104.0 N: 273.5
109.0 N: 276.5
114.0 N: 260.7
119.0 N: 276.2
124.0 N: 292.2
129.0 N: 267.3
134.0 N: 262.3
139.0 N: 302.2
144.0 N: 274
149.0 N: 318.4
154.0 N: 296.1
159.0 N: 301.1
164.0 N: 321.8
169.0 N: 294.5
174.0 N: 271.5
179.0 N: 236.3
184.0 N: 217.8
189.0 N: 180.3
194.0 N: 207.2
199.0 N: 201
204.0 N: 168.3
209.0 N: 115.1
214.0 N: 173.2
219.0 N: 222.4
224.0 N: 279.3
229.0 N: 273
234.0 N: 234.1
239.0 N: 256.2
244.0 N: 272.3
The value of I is 284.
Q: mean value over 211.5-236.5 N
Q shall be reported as 236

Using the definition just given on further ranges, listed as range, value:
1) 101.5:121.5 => 272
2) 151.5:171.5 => 303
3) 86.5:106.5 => 282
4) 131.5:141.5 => 282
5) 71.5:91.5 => 276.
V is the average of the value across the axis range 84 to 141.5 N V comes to 279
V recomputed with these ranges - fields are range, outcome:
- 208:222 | 180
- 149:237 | 237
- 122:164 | 291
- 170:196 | 227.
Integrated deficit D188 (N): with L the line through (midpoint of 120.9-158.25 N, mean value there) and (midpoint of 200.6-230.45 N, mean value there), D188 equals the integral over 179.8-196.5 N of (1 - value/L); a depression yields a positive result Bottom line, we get 2.0 N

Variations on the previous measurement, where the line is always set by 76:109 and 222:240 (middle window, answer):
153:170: -2.14 N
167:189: 1.87 N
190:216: 8.97 N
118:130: -0.17 N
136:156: -1.75 N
